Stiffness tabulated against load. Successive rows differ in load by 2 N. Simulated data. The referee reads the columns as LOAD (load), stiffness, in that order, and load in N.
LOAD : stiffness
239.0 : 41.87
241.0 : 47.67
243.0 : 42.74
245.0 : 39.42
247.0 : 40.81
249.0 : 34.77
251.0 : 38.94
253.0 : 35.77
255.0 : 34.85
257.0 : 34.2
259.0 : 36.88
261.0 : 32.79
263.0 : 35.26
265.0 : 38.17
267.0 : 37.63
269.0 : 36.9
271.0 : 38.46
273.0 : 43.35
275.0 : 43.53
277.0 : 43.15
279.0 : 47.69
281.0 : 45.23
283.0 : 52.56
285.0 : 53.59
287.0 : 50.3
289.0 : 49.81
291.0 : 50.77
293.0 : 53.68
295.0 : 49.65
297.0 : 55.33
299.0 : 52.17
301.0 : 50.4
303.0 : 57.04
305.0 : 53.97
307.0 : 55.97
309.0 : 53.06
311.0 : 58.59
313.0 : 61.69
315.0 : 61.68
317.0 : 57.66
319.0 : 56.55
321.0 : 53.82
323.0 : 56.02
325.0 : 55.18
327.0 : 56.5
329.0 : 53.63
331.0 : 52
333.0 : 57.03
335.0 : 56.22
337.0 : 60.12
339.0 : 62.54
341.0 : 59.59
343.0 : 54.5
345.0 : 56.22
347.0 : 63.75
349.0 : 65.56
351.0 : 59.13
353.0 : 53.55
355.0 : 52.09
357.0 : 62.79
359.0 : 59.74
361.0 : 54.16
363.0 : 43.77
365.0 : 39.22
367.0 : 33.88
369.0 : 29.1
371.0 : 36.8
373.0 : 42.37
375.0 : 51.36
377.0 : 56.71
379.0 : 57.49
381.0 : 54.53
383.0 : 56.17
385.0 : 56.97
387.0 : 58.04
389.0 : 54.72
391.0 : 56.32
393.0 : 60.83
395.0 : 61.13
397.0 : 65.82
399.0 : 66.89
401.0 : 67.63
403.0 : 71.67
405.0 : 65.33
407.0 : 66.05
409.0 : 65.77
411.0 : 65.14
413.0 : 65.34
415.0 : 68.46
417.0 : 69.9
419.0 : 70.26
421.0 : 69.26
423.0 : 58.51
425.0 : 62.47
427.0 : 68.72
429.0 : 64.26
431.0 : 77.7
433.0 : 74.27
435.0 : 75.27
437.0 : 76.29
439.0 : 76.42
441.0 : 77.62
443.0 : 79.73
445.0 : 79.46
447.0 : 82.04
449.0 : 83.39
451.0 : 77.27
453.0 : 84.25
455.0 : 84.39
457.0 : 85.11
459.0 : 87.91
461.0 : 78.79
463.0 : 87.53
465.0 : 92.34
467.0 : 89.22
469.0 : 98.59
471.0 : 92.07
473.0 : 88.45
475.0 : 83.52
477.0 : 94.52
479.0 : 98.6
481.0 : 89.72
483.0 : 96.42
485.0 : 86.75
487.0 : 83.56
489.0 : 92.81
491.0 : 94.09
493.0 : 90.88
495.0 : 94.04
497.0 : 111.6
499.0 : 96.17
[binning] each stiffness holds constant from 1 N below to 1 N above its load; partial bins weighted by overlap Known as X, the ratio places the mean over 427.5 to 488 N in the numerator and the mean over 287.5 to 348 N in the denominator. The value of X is 1.51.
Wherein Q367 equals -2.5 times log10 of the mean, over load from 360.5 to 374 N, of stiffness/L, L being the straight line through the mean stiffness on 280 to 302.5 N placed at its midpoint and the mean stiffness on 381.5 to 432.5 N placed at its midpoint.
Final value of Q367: 0.46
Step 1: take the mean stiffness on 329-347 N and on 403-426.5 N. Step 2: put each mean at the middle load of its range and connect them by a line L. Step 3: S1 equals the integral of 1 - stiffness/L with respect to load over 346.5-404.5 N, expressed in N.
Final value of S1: 6.5 N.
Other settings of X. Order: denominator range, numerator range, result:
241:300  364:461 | 1.52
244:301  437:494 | 2.01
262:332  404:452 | 1.42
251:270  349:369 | 1.40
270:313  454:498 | 1.80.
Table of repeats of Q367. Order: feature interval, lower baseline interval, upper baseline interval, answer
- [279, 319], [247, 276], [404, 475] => -0.18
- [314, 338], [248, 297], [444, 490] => -0.03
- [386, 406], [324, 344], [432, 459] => 0.11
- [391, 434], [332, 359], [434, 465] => 0.10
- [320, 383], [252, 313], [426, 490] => 0.14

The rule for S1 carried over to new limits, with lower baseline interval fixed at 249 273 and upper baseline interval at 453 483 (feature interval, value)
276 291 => -2.37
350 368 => 3.06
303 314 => -1.80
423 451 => 2.38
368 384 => 4.37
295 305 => -1.47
